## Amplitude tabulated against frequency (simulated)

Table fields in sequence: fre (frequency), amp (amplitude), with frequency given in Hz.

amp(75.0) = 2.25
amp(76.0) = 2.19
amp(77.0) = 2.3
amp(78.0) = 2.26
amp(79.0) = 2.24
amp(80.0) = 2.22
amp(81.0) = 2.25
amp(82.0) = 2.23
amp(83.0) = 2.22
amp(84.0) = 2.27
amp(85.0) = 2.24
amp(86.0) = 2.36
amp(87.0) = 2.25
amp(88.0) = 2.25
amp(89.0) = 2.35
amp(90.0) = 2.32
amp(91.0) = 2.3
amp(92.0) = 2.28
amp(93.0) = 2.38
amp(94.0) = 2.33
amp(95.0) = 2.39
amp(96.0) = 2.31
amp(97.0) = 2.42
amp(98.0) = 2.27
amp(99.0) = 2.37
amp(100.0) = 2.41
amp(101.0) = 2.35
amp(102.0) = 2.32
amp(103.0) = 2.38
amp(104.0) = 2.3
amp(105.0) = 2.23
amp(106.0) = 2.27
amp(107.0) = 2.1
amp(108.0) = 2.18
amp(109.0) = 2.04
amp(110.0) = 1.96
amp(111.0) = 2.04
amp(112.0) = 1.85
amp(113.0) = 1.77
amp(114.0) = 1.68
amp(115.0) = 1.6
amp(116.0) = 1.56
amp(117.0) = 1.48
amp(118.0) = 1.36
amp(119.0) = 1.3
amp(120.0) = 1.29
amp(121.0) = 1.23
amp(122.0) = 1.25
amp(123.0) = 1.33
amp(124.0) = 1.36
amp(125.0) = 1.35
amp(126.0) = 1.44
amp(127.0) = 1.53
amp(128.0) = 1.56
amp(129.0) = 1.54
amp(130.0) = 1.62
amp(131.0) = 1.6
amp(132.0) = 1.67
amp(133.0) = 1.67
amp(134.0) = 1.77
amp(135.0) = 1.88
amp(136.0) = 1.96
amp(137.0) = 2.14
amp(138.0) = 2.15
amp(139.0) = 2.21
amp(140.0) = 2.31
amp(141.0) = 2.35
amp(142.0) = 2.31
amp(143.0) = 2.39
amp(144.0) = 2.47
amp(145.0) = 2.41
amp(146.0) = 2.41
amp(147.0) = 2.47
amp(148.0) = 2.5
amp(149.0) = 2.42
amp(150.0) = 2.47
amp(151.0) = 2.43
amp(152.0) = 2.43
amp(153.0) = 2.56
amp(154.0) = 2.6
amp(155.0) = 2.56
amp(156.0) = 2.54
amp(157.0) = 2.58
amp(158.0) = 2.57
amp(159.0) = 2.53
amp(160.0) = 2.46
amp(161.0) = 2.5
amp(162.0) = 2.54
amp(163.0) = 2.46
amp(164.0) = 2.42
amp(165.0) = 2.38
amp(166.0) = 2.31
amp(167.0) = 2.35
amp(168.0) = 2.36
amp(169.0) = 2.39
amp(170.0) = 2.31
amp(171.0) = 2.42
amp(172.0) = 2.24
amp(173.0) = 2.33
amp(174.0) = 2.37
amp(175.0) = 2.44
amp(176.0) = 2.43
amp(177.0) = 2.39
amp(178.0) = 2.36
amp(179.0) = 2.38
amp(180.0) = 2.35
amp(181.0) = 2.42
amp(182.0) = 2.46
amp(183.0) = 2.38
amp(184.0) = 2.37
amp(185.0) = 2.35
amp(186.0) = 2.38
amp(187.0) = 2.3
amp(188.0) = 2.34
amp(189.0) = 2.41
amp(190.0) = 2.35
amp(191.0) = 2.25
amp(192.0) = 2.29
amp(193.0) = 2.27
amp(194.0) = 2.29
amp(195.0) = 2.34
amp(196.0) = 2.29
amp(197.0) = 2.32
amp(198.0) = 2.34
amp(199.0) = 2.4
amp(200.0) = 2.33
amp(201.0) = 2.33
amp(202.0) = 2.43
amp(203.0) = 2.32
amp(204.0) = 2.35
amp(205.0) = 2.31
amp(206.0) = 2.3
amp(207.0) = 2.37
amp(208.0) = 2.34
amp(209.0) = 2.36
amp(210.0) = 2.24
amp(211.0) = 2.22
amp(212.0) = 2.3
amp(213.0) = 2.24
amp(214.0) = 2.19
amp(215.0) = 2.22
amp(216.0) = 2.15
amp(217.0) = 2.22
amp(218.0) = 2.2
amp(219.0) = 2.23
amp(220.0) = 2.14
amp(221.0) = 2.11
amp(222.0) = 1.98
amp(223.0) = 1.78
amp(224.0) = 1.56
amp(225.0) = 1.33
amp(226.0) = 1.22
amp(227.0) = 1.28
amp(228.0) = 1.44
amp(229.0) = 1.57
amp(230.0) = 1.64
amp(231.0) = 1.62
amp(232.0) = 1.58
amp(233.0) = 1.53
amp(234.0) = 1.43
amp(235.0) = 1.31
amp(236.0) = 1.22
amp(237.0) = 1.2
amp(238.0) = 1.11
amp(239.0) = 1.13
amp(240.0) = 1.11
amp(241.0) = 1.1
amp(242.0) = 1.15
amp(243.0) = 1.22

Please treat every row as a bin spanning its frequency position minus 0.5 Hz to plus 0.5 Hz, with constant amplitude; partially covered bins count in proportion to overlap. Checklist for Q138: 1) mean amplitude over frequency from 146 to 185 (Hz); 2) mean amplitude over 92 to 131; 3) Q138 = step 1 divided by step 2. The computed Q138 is 1.30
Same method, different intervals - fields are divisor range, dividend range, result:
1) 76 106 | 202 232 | 0.87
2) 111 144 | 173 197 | 1.37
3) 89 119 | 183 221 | 1.09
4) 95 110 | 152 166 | 1.10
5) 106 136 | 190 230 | 1.30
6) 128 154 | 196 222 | 1.05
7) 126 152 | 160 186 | 1.15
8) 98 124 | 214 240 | 0.88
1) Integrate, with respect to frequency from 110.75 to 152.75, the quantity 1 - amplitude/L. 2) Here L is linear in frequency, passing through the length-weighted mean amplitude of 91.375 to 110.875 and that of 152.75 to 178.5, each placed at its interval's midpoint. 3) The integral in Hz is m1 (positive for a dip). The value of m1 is 8.61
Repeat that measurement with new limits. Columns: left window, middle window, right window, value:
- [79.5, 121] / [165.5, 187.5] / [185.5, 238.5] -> -3.4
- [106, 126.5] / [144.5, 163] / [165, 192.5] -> -3.9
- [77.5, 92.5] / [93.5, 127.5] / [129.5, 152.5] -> 5.3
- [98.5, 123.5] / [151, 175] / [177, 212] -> -3.2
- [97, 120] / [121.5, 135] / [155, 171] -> 3.9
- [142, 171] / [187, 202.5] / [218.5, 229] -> -2.3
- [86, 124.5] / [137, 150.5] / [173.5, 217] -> -1.4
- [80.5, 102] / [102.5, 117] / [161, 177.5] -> 2.2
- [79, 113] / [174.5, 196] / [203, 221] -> -1.0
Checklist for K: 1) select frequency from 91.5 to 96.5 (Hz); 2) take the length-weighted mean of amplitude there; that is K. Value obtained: 2.34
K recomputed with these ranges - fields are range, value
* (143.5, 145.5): 2.44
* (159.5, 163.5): 2.49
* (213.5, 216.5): 2.19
